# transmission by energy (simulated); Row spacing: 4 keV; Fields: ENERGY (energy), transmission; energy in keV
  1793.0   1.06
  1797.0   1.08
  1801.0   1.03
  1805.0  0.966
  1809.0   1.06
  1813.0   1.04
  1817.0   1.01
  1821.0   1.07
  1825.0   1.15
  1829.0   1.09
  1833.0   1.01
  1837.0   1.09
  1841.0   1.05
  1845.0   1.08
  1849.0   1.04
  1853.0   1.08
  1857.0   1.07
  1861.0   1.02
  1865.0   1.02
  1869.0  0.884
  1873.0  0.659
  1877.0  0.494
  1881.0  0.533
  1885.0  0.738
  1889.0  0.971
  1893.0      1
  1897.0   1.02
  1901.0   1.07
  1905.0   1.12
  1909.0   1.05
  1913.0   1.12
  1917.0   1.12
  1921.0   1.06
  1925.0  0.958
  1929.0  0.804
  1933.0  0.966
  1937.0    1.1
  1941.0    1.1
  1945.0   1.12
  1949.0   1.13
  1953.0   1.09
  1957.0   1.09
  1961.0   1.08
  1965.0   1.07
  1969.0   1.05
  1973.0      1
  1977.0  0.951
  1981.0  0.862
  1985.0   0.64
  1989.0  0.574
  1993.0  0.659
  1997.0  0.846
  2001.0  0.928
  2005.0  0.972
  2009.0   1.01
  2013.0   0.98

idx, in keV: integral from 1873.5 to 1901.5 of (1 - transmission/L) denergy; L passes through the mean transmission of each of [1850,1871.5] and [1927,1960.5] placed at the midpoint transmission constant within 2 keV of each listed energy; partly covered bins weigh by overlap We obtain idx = 5.8 keV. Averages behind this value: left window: 1.01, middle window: 0.81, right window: 1.05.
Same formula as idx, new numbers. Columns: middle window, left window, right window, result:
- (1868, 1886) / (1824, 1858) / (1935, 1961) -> 7.27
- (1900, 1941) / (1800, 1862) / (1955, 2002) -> -3.47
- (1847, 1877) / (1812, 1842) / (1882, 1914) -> 2.76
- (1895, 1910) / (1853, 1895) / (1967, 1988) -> -3.59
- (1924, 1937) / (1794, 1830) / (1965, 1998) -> -0.47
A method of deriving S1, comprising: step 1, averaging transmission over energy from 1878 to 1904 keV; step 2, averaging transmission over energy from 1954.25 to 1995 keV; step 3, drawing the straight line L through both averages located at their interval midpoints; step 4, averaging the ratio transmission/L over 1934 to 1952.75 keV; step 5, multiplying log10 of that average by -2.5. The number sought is -0.23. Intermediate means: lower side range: 0.882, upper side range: 0.901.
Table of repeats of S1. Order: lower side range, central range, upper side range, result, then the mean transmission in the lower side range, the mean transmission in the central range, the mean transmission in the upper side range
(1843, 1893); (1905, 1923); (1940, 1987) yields -0.15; 0.887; 1.09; 1.01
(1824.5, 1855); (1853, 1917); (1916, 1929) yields 0.11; 1.07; 0.929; 1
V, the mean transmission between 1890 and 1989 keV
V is 1.01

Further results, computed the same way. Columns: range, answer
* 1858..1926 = 0.933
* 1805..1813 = 1.03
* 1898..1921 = 1.09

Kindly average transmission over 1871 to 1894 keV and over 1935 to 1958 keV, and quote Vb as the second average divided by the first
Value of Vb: 1.5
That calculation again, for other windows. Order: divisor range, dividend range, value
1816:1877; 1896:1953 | 1.05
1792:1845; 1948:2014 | 0.88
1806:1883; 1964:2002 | 0.88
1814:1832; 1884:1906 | 0.92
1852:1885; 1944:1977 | 1.29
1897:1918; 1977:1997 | 0.67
